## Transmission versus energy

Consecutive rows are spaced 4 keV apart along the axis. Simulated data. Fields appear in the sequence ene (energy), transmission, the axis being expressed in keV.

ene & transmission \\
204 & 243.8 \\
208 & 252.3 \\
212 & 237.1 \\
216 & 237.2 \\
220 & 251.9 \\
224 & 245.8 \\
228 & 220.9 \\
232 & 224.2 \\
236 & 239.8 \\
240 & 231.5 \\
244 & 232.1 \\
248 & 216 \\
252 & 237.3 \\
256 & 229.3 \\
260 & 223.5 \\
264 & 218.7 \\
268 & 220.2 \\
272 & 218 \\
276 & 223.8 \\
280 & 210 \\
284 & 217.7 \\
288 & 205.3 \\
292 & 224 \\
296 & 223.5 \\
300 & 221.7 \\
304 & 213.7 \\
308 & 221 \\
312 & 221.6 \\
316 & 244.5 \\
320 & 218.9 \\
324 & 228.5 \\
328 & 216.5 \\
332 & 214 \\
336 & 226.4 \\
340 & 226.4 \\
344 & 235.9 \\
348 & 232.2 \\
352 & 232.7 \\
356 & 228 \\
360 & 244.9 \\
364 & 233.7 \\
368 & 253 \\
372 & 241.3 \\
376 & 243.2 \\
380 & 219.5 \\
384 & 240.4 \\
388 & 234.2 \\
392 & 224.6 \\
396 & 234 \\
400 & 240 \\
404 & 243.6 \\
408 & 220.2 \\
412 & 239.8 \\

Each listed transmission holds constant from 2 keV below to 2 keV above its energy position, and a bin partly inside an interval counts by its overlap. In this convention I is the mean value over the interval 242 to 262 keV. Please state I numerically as 228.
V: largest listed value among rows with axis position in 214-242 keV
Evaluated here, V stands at 251.9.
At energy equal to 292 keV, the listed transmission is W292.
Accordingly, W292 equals 224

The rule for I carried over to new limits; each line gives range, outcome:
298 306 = 218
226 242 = 229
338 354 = 232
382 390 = 237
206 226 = 245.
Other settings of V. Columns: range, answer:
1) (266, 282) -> 223.8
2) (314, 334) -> 244.5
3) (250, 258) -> 237.3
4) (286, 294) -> 224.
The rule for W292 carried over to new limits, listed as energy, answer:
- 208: 252.3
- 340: 226.4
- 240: 231.5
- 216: 237.2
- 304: 213.7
